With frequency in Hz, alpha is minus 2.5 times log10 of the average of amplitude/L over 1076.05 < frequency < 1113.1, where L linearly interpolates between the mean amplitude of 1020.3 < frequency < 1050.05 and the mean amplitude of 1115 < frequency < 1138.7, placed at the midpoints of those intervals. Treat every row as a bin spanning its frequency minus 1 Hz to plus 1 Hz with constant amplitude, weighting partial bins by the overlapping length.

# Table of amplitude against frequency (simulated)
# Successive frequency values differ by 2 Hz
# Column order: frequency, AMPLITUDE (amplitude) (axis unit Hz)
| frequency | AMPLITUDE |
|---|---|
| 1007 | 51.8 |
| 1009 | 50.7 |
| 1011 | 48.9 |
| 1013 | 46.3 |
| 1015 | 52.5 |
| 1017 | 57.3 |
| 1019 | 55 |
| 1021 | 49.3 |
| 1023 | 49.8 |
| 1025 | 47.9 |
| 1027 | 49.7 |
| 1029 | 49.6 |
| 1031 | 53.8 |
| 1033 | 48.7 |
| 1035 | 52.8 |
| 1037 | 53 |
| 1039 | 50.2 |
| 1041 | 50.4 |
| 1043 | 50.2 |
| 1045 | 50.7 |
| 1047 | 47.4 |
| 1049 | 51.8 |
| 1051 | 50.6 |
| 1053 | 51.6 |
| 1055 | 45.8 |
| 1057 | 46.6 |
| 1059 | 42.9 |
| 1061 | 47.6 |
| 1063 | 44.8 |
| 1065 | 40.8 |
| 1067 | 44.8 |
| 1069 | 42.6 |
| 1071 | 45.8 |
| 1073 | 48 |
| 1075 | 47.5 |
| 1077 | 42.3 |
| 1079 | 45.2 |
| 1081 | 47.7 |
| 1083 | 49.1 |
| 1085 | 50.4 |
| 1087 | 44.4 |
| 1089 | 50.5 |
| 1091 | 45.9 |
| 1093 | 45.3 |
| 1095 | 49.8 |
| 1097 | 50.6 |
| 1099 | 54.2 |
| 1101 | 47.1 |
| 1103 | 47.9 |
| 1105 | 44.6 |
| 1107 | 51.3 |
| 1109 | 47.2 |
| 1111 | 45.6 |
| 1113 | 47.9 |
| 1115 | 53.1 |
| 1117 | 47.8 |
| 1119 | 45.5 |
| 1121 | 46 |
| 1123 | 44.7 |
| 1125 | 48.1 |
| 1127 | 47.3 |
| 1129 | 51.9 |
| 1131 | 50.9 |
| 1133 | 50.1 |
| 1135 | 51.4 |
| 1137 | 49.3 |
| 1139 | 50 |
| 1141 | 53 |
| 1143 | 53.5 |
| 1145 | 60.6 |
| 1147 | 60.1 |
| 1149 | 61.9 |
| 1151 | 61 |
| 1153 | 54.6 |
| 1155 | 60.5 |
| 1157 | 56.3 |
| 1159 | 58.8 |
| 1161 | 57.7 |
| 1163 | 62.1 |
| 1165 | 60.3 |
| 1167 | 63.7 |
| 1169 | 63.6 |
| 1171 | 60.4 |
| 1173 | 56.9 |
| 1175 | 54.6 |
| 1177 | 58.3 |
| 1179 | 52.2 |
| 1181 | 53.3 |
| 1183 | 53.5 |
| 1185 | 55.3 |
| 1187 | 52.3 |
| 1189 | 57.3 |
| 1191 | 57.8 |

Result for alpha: 0.03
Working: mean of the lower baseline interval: 50.4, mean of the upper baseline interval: 48.7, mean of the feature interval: 47.7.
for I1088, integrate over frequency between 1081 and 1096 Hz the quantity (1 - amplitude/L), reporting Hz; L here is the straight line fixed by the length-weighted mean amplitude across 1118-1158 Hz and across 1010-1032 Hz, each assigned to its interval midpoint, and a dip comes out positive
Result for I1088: 1.2 Hz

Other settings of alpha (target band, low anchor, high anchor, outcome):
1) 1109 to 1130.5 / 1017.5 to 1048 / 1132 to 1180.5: 0.16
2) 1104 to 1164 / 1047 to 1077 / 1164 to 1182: 0.03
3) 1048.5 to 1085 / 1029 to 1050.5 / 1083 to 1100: 0.08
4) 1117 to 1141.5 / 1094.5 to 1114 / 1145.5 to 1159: 0.11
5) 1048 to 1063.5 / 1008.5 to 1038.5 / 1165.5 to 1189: 0.10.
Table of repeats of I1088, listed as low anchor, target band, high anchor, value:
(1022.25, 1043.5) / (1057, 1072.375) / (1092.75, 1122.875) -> 1.6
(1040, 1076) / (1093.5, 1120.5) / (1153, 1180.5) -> 1.9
